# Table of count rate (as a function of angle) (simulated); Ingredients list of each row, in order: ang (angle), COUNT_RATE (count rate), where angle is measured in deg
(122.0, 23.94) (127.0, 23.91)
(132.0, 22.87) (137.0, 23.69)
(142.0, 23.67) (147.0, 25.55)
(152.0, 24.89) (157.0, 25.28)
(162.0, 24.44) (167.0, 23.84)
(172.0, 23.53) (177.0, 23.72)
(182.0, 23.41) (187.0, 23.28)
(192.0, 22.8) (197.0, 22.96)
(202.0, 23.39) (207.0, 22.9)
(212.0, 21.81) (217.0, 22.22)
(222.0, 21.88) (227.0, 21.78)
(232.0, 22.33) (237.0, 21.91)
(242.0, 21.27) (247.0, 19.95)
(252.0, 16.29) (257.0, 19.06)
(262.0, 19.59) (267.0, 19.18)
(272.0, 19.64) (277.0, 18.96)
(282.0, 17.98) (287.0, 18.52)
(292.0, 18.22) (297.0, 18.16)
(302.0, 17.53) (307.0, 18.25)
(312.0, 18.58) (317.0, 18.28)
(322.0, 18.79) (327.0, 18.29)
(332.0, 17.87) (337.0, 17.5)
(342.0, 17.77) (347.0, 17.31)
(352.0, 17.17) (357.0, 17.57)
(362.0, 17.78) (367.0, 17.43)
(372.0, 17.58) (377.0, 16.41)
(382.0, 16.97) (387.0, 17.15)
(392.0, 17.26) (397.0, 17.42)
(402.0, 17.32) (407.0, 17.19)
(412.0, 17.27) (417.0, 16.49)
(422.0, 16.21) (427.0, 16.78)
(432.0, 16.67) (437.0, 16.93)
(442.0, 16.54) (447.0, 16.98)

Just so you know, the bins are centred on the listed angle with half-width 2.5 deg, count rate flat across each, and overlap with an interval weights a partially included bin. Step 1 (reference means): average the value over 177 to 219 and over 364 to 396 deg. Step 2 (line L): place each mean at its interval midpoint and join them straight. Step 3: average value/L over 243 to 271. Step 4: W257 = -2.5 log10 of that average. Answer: 0.111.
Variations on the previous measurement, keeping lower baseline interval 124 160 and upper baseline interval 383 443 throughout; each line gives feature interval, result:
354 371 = 0.04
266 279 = 0.08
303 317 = 0.08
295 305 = 0.12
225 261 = 0.06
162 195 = -0.01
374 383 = 0.07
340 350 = 0.08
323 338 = 0.07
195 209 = -0.02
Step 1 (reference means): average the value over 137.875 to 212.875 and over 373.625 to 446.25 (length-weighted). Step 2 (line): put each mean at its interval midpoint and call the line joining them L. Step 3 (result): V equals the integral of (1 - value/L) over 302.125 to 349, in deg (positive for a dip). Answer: 3.2 deg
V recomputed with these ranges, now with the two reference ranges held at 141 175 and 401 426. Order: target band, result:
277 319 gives 4.3 deg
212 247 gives 0.9 deg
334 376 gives 2.5 deg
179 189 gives 0.1 deg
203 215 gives 0.3 deg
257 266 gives 0.9 deg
